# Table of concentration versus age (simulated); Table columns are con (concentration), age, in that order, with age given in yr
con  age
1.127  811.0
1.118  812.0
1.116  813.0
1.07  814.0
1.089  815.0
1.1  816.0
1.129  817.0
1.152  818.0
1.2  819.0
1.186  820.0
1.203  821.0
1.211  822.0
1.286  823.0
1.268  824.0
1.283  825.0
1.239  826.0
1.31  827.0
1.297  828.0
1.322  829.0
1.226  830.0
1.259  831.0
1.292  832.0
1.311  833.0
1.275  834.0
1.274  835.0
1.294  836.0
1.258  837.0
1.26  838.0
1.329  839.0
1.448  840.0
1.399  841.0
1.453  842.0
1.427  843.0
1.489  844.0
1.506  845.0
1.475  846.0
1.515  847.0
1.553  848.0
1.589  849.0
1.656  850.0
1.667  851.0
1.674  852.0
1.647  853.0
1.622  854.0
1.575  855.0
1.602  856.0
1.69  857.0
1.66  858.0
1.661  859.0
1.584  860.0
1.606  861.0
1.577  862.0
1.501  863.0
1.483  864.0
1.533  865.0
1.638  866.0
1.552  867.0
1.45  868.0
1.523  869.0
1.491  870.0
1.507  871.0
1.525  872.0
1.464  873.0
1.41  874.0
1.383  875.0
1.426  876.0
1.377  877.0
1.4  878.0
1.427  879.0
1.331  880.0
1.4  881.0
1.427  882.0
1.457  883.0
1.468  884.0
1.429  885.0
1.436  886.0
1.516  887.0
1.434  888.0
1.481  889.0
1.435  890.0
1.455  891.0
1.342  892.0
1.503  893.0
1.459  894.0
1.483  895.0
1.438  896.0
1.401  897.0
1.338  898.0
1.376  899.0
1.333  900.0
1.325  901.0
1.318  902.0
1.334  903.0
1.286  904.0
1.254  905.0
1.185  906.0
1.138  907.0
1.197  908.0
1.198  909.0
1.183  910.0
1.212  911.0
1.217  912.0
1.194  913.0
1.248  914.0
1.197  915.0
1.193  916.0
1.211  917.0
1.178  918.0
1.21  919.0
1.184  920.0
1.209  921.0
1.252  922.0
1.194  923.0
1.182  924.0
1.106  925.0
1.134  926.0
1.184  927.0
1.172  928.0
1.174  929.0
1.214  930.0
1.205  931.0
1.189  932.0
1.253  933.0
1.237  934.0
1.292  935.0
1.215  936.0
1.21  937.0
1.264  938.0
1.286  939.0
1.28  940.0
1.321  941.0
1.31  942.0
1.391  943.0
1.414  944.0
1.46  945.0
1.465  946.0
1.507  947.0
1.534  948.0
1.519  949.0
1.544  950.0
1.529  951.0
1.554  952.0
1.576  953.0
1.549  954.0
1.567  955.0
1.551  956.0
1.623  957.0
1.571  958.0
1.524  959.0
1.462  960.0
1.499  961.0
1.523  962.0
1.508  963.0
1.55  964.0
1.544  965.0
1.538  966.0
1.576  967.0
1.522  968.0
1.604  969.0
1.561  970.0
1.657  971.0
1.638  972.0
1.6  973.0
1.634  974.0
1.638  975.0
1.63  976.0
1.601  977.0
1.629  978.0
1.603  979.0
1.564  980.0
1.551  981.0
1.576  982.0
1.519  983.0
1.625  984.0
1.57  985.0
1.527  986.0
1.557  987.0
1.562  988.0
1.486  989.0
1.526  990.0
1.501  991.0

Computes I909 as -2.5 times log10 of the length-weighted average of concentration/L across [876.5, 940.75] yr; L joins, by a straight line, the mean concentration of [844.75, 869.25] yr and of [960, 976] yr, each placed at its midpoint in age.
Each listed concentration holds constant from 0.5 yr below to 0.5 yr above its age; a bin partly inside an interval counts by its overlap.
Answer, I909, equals 0.21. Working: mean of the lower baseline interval 1.58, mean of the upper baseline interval 1.57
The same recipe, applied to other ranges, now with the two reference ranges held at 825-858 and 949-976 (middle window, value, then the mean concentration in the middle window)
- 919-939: 0.26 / 1.21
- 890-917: 0.16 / 1.3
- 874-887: 0.05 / 1.42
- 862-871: -0.04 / 1.52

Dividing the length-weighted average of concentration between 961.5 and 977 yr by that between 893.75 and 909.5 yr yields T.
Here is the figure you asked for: 1.2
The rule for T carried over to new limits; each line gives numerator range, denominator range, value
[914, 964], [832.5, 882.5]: 0.91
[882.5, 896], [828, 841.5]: 1.11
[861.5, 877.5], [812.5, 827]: 1.26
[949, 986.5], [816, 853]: 1.16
